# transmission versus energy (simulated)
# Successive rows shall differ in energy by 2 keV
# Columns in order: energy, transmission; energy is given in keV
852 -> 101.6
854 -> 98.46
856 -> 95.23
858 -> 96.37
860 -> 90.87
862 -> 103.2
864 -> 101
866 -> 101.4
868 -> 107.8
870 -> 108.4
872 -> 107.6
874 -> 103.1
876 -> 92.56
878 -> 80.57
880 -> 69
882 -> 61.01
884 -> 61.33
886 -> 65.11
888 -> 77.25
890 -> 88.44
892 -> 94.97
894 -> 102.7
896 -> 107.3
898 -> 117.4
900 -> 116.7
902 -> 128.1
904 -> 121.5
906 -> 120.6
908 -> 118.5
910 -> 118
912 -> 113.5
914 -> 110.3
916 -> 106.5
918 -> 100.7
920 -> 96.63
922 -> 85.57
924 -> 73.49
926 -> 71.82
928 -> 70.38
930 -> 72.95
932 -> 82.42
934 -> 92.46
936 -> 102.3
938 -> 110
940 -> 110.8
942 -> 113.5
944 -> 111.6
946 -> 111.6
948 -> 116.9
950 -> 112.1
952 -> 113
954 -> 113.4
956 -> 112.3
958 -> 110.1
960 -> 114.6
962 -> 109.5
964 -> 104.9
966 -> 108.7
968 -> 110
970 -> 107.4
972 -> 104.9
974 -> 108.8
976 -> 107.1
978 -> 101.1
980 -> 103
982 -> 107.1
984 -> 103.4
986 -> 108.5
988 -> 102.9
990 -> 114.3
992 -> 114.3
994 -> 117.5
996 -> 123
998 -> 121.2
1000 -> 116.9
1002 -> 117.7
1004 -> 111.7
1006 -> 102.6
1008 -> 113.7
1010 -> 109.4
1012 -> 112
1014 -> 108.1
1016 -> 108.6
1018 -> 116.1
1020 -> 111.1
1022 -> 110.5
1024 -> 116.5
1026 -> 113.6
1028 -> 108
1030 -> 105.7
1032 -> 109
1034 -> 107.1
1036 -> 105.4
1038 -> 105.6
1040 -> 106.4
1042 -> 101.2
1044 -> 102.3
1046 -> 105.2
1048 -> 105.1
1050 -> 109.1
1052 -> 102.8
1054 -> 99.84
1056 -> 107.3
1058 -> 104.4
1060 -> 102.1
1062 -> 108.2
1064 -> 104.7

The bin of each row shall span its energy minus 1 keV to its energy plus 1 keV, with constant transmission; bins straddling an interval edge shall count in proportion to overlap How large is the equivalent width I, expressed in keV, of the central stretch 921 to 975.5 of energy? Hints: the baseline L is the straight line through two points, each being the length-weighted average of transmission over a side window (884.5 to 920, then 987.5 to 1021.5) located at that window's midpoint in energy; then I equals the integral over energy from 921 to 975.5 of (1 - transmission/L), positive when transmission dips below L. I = 3.44 keV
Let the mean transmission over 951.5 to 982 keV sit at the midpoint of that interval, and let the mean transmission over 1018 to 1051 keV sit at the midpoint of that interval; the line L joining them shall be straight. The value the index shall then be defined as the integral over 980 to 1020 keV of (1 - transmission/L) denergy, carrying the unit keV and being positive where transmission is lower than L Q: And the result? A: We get -1.34 keV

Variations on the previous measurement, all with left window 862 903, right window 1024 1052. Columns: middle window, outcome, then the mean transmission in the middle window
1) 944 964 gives -2.38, 112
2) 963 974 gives -0.65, 107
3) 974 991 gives -0.61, 106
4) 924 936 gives 2.29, 79.7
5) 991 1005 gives -1.87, 117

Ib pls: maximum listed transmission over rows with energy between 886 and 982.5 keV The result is 128.1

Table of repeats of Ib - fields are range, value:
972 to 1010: 123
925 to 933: 82.42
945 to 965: 116.9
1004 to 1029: 116.5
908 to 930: 118.5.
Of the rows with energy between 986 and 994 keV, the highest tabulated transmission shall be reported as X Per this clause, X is 117.5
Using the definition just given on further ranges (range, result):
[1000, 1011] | 117.7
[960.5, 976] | 110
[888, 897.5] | 107.3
